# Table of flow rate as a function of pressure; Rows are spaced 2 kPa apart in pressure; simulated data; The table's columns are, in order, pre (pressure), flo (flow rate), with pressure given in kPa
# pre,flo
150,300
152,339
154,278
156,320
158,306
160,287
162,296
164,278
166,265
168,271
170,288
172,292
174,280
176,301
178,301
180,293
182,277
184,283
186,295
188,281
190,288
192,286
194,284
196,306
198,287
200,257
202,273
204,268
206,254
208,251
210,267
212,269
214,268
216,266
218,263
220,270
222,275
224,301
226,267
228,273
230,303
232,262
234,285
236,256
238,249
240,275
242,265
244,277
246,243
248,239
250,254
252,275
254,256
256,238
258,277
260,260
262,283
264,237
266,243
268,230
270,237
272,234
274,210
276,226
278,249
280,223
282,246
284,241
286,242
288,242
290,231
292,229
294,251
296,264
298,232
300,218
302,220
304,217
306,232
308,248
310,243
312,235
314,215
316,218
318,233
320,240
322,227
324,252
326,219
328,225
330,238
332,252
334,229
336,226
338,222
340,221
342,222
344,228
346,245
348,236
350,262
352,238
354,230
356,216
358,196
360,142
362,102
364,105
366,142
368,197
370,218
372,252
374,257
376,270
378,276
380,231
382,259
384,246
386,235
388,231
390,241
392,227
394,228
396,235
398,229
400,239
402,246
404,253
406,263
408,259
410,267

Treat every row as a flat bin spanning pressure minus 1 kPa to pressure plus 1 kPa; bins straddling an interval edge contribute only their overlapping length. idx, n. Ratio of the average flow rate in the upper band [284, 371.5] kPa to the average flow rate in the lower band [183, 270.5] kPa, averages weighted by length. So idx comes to 0.8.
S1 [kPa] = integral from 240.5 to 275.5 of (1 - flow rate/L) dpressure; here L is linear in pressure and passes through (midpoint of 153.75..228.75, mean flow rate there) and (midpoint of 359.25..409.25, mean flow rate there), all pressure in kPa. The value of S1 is 1.4 kPa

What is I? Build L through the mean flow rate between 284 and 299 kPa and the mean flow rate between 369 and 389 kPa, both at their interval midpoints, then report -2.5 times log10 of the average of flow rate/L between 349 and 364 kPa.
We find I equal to 0.27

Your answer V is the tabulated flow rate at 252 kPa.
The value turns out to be 275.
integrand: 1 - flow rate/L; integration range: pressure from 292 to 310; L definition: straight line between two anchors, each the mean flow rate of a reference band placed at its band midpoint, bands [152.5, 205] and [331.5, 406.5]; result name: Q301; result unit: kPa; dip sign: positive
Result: 0.8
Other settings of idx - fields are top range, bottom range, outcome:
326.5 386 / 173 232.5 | 0.79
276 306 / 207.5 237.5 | 0.87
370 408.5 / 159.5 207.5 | 0.87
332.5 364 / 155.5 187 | 0.73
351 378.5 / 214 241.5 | 0.74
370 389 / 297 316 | 1.09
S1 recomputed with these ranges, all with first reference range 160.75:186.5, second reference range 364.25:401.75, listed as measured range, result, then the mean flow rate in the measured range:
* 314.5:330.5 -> 1.1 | 231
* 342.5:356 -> 0.2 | 237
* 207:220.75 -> 0.5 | 265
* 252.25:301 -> 3.2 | 242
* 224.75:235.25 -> -0.3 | 278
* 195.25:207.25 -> 0.3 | 273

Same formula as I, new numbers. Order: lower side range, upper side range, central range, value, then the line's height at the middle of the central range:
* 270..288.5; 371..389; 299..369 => 0.12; 243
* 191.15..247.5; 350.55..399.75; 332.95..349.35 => 0.00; 229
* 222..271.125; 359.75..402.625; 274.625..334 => 0.04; 244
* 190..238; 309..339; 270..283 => 0.08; 250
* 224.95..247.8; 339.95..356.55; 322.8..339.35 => 0.03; 239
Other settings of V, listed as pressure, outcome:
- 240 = 275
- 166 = 265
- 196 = 306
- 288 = 242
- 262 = 283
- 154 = 278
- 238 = 249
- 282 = 246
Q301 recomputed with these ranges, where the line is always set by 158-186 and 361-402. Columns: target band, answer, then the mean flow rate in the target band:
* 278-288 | 0.5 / 240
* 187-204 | -0.2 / 282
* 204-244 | 0.1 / 270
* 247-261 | 0.2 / 257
